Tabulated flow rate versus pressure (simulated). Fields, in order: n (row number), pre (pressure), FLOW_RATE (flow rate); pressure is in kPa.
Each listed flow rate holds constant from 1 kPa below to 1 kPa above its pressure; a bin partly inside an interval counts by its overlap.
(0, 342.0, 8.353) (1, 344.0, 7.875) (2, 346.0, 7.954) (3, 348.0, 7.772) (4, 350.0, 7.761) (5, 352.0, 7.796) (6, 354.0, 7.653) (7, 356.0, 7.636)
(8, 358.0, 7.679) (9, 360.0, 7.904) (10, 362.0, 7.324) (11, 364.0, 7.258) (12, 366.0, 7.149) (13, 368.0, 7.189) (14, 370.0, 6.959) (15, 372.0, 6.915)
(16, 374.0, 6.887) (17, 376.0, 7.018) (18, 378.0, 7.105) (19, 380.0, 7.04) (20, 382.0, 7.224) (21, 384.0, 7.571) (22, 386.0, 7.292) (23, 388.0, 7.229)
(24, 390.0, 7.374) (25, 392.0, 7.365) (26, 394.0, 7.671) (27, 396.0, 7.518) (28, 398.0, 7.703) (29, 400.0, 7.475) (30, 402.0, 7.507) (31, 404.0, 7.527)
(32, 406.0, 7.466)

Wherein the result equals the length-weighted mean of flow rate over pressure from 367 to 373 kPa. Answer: 7.02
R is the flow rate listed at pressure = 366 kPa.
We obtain 7.149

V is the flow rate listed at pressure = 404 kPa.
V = 7.527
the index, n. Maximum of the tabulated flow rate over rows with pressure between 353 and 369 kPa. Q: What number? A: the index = 7.904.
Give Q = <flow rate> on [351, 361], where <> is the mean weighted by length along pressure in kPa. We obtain 7.73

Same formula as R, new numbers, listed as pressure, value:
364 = 7.258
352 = 7.796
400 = 7.475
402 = 7.507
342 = 8.353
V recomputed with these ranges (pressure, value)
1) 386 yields 7.292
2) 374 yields 6.887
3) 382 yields 7.224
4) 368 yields 7.189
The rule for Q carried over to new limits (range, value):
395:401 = 7.57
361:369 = 7.23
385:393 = 7.32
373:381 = 7.01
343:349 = 7.87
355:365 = 7.56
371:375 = 6.9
